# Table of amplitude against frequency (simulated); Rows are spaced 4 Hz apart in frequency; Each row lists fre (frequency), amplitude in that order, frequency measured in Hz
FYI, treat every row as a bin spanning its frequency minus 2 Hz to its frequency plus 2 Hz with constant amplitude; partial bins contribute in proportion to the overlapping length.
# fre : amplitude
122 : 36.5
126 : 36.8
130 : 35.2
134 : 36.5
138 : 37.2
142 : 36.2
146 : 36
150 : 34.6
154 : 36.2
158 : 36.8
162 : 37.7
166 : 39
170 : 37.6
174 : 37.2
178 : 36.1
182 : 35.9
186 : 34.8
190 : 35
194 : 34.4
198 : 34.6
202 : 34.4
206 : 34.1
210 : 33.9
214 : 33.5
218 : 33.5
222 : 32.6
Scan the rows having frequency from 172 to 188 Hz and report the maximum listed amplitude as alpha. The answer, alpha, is 37.2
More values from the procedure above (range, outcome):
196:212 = 34.6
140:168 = 39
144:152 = 36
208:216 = 33.9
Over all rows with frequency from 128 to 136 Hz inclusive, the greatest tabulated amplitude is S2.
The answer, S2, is 36.5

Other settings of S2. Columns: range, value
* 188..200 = 35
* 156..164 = 37.7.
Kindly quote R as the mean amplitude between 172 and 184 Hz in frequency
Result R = 36.4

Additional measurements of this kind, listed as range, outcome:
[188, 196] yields 34.7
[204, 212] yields 34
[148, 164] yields 36.3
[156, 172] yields 37.8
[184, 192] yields 34.9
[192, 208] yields 34.4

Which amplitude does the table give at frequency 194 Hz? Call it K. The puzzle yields 34.4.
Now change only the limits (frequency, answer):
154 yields 36.2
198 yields 34.6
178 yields 36.1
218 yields 33.5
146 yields 36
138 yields 37.2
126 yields 36.8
